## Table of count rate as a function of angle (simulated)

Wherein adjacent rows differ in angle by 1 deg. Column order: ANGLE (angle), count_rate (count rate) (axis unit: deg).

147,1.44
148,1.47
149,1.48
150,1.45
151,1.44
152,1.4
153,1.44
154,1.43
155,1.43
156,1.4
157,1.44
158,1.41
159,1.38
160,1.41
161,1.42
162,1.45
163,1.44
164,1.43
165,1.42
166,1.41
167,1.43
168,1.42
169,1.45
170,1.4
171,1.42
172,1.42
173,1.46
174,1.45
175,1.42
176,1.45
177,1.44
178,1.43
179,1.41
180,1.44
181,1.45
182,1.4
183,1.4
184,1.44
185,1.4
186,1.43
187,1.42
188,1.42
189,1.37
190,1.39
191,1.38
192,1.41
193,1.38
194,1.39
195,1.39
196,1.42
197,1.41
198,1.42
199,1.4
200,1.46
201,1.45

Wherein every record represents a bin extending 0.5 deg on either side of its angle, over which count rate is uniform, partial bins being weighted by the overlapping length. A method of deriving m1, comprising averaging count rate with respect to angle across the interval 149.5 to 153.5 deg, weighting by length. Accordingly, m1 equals 1.43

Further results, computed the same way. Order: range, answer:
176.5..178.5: 1.44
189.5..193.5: 1.39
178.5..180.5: 1.42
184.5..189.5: 1.41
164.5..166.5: 1.42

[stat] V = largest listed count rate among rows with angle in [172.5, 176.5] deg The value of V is 1.46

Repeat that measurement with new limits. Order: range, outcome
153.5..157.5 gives 1.44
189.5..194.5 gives 1.41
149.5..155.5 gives 1.45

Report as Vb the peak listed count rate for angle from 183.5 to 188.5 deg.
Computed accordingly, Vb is 1.44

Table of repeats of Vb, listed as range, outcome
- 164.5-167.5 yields 1.43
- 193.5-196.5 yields 1.42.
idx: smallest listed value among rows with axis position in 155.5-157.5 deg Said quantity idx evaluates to 1.4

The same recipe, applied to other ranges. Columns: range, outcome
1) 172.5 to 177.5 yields 1.42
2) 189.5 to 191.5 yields 1.38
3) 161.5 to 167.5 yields 1.41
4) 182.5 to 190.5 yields 1.37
